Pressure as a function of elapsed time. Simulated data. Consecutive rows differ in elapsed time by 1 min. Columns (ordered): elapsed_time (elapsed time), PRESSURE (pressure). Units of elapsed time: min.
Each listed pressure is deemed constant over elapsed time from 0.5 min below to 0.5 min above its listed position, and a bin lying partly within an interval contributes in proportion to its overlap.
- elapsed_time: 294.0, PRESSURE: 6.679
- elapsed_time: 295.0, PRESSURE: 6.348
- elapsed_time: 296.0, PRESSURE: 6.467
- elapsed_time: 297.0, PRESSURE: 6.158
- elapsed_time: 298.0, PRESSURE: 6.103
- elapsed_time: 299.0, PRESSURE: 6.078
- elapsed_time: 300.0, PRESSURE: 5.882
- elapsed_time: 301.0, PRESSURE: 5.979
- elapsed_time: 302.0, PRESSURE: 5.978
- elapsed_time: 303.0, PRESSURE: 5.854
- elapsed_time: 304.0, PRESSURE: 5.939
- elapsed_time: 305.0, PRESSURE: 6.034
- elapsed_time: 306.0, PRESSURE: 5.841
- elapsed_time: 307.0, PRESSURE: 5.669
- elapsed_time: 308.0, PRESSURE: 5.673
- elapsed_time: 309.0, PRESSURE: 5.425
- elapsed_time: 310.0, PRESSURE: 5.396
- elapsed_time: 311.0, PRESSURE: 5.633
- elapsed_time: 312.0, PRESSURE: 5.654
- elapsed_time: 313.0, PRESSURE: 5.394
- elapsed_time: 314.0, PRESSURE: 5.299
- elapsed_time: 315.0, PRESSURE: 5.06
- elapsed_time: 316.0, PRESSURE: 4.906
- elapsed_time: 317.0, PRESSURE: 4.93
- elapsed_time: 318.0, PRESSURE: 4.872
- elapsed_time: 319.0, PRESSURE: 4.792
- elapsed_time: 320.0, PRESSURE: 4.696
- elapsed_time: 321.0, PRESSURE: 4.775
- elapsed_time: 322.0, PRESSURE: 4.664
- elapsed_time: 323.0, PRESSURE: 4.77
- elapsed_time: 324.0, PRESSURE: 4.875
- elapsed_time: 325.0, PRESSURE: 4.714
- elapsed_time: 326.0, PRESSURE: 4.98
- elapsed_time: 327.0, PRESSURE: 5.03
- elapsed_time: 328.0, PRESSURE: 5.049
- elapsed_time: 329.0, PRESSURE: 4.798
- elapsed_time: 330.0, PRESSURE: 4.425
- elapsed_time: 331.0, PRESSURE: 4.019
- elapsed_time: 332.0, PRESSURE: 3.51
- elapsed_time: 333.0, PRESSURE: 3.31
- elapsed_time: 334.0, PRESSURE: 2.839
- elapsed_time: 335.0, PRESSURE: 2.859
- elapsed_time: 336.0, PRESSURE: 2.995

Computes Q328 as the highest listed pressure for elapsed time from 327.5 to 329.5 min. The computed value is 5.049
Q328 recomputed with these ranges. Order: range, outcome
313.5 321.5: 5.299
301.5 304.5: 5.978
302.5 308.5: 6.034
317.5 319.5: 4.872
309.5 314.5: 5.654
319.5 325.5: 4.875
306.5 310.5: 5.673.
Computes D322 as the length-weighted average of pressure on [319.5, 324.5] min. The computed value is 4.76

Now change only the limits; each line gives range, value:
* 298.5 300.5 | 5.98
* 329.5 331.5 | 4.22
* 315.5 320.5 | 4.84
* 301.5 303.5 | 5.92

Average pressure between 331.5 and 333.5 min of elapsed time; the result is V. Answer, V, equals 3.41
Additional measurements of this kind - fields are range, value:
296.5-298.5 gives 6.13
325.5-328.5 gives 5.02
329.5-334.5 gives 3.62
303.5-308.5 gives 5.83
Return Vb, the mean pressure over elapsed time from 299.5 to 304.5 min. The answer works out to 5.93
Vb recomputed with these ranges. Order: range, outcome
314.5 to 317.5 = 4.97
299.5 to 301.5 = 5.93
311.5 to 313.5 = 5.52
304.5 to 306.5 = 5.94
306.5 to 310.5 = 5.54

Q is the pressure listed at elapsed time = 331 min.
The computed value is 4.019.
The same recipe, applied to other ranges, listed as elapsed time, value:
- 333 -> 3.31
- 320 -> 4.696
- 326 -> 4.98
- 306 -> 5.841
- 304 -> 5.939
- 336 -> 2.995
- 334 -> 2.839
